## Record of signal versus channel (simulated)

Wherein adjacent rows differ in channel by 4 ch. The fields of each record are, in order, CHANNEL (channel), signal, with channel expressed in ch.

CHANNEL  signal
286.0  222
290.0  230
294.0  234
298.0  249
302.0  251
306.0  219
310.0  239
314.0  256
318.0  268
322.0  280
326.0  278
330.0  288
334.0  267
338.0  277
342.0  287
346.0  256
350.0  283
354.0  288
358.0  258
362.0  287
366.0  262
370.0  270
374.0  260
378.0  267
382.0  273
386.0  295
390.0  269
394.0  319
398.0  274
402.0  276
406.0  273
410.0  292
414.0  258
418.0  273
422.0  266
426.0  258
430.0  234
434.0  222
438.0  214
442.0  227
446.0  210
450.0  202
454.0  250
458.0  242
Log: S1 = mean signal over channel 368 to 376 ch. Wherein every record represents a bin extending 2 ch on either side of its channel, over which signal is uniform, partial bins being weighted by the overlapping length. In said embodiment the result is 265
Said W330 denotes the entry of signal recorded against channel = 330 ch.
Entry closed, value 288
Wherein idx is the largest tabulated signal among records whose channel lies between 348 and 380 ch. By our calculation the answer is 288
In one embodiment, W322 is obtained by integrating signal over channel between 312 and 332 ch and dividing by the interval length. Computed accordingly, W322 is 274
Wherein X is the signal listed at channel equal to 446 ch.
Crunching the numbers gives 210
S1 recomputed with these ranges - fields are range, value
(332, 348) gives 272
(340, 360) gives 274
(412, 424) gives 266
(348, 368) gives 276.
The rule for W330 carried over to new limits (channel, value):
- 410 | 292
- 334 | 267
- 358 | 258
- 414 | 258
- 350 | 283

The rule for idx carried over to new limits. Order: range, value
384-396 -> 319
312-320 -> 268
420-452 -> 266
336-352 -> 287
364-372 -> 270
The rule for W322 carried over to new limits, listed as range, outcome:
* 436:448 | 217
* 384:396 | 294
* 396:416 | 275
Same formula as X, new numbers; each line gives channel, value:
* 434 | 222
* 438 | 214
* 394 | 319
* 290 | 230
